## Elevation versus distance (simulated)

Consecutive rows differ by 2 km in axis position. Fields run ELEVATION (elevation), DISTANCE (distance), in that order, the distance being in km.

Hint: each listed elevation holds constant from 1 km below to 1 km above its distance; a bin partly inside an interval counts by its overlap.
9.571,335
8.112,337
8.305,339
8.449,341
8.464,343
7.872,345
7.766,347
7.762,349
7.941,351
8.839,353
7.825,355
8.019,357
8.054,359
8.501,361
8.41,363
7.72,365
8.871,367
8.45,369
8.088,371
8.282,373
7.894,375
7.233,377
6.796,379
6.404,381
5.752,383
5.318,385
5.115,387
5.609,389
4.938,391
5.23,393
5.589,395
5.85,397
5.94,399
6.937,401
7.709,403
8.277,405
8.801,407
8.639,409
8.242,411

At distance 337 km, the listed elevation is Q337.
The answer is 8.112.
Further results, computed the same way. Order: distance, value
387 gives 5.115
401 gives 6.937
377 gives 7.233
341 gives 8.449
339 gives 8.305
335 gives 9.571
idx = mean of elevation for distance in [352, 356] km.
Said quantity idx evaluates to 8.33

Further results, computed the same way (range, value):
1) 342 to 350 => 7.97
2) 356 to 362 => 8.19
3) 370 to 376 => 8.09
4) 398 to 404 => 6.86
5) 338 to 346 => 8.27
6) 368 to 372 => 8.27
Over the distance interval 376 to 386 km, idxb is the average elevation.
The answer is 6.3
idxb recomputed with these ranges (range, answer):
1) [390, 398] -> 5.4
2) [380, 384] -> 6.08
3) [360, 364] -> 8.46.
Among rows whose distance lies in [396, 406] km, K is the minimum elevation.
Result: 5.85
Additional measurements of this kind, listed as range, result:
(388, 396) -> 4.938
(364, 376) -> 7.72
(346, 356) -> 7.762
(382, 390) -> 5.115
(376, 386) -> 5.318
